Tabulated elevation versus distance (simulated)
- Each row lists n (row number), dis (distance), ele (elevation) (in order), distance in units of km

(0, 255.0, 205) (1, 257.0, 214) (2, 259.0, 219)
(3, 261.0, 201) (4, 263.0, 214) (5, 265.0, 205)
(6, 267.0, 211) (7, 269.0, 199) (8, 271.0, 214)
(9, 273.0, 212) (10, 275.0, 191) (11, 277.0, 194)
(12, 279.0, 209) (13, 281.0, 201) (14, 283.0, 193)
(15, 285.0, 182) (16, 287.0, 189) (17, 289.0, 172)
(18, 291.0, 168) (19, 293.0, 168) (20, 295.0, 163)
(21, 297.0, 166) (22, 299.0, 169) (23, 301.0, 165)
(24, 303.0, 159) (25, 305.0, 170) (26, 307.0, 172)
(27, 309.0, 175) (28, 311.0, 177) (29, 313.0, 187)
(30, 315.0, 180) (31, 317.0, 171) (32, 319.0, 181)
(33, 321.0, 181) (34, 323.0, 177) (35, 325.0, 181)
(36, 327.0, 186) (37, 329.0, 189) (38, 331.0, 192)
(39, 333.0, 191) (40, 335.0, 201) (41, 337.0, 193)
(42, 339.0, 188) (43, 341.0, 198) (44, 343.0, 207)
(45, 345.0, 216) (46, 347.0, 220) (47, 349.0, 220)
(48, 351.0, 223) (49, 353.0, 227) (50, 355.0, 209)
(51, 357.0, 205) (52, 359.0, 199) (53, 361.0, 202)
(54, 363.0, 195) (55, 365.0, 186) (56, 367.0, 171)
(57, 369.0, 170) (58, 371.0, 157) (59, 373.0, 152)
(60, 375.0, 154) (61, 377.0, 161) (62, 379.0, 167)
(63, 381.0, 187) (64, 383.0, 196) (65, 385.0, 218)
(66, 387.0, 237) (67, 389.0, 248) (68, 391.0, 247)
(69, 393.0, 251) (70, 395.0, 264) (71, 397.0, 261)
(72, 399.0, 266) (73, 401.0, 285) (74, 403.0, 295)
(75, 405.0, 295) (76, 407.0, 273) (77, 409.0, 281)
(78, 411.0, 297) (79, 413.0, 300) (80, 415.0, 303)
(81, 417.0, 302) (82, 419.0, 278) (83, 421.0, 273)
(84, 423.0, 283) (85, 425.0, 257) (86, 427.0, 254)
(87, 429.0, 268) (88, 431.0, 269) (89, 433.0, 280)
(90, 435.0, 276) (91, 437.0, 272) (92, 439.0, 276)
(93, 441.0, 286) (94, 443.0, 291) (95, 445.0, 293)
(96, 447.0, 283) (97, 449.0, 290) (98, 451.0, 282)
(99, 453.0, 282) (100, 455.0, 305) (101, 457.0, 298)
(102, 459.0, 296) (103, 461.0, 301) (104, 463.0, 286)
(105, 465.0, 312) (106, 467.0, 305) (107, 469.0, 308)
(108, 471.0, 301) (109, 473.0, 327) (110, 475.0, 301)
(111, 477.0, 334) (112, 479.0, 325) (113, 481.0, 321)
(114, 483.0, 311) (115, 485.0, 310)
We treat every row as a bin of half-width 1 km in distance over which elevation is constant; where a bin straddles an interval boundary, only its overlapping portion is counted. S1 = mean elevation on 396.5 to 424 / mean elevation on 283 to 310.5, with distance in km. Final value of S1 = 1.66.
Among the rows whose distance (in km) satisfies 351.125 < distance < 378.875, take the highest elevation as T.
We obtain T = 227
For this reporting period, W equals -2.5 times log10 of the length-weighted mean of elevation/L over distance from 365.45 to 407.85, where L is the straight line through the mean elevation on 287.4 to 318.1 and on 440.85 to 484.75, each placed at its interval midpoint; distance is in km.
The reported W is 0.097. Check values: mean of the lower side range 171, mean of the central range 221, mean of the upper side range 302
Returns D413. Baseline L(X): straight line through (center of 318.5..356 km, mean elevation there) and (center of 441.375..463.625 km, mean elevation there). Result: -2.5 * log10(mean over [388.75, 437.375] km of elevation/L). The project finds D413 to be -0.07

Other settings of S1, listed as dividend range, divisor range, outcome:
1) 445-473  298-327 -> 1.70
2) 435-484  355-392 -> 1.56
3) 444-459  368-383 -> 1.75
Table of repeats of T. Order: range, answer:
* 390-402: 285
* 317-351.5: 223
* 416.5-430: 302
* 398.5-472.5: 312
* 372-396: 264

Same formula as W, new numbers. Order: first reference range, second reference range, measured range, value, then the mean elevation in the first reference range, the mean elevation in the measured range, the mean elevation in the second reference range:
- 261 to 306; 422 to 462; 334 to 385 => 0.201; 187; 193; 282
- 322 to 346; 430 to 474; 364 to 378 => 0.335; 193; 164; 292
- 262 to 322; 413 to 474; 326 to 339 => 0.111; 185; 192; 288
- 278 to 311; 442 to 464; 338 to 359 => 0.025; 176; 211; 292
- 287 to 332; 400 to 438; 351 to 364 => 0.071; 175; 207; 281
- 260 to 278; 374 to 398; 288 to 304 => 0.239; 205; 166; 216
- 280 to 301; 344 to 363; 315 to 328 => 0.085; 177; 180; 212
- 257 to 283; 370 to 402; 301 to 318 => 0.203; 206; 173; 216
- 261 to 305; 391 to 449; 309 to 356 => 0.135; 188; 195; 279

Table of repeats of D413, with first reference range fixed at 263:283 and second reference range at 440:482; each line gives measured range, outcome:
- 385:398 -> 0.07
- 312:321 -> 0.25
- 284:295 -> 0.21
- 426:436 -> 0.06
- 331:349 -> 0.18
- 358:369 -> 0.31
